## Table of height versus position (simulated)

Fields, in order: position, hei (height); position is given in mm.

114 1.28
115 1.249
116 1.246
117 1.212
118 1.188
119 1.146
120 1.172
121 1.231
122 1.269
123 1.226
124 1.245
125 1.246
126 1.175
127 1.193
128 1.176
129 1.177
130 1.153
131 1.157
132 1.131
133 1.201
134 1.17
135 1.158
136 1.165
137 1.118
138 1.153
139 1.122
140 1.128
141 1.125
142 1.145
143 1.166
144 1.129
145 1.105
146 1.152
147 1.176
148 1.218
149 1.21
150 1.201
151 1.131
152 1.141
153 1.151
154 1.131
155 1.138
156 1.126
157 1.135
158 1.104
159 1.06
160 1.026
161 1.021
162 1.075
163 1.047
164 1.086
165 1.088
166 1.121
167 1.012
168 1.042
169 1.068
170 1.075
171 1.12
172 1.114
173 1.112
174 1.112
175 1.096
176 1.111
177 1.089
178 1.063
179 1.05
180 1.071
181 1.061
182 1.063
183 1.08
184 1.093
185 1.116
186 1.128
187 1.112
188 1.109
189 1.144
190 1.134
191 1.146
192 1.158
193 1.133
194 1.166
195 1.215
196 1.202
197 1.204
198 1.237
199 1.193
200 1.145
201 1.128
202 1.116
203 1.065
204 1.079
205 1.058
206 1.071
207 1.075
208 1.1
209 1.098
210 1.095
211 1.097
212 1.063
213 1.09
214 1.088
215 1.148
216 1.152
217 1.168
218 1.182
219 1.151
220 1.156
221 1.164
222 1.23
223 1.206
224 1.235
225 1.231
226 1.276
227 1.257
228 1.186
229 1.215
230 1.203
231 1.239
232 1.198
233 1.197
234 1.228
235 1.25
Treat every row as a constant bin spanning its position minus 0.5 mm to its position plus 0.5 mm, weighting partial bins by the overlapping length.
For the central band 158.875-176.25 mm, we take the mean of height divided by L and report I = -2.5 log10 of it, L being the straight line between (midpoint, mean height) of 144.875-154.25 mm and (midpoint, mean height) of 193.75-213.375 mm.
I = 0.07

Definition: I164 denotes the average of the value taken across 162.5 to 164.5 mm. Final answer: 1.07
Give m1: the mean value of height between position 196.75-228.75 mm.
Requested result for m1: 1.15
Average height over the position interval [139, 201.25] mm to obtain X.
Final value 1.12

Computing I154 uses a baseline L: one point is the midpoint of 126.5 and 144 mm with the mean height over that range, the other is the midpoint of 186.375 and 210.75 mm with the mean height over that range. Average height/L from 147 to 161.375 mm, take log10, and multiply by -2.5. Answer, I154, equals 0.02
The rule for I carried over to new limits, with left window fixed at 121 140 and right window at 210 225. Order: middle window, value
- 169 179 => 0.068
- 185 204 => 0.010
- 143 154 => 0.013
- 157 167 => 0.097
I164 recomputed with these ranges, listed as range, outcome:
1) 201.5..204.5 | 1.09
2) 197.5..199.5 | 1.22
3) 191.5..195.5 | 1.17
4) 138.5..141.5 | 1.12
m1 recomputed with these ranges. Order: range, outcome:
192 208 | 1.14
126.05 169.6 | 1.13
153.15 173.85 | 1.09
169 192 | 1.1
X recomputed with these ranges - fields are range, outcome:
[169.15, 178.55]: 1.1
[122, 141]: 1.17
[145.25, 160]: 1.14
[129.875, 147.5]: 1.15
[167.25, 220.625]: 1.12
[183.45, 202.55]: 1.15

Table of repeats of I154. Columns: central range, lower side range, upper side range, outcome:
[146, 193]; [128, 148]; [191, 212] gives 0.03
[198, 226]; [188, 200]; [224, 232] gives 0.06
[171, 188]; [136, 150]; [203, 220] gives 0.03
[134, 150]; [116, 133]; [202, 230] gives 0.03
